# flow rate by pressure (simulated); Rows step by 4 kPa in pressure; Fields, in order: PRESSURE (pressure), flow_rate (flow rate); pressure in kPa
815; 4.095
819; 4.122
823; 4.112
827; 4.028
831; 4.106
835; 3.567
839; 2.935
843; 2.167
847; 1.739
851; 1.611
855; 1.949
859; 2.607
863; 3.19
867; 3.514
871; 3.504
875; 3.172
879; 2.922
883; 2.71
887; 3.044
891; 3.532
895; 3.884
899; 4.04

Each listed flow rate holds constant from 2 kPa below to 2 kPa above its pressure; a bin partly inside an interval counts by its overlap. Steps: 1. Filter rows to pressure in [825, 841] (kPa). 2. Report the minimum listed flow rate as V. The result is 2.935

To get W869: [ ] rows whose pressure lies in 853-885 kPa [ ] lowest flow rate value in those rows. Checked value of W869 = 1.949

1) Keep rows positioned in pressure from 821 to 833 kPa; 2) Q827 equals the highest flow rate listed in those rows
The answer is 4.112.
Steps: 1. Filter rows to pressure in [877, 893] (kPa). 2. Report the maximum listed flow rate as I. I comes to 3.532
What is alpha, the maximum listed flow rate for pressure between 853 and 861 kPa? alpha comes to 2.607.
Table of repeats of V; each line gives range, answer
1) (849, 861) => 1.611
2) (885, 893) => 3.044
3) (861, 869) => 3.19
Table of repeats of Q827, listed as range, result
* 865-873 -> 3.514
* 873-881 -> 3.172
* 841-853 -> 2.167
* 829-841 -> 4.106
